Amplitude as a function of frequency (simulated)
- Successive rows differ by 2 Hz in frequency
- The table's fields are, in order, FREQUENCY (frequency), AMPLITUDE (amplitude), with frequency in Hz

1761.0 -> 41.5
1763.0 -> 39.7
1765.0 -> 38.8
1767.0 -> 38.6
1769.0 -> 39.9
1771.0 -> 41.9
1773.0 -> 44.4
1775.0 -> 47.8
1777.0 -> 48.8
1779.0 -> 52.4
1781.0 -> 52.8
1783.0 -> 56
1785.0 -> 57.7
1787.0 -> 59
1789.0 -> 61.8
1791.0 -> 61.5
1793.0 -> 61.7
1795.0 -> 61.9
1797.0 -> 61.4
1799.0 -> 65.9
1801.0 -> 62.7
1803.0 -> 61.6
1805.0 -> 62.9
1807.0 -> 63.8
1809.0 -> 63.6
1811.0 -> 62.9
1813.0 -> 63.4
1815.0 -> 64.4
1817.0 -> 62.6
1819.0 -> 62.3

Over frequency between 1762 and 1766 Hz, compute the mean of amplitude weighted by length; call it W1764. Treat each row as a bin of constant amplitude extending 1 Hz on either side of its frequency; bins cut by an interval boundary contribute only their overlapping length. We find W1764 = 39.2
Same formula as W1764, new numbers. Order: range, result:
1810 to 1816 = 63.6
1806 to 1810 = 63.7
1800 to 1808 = 62.8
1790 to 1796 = 61.7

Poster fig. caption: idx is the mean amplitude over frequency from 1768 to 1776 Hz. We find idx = 43.5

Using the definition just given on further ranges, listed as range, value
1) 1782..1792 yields 59.2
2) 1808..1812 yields 63.2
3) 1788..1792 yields 61.6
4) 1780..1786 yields 55.5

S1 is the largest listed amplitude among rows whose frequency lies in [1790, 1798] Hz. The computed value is 61.9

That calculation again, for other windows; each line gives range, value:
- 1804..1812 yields 63.8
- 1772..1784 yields 56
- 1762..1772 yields 41.9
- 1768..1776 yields 47.8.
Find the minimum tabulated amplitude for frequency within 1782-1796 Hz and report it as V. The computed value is 56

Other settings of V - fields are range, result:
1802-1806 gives 61.6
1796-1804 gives 61.4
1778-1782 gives 52.4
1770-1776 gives 41.9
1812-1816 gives 63.4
